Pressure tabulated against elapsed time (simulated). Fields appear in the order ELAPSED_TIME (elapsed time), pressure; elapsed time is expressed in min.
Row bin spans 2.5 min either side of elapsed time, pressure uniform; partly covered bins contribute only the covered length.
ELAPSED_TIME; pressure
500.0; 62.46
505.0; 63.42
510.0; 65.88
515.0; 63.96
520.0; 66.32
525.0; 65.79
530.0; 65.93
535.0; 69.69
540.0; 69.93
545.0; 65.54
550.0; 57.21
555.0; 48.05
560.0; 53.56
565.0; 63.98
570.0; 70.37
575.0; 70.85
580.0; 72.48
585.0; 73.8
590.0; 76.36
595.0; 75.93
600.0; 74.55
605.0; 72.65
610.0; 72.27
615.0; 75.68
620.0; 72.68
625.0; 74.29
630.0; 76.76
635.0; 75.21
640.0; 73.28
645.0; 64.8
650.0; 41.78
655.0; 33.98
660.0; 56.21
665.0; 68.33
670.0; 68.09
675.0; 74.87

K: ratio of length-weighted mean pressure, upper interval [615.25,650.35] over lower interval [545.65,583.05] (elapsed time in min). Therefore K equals 1.1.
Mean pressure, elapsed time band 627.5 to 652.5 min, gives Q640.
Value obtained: 66.4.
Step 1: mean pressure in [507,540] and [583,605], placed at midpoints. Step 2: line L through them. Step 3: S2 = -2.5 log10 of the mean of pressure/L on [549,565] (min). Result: 0.28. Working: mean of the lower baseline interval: 66.5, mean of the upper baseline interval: 74.9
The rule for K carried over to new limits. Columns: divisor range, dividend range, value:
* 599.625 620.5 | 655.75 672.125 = 0.83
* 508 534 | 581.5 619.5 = 1.13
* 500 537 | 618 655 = 1.01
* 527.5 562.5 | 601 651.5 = 1.15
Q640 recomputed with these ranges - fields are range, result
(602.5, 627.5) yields 73.5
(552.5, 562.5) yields 50.8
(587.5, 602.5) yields 75.6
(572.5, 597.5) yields 73.9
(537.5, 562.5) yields 58.9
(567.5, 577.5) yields 70.6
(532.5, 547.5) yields 68.4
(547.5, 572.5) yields 58.6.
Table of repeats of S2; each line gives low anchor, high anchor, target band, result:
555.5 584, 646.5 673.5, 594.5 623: -0.21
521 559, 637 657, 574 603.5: -0.25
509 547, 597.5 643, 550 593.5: 0.07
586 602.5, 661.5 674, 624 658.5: 0.14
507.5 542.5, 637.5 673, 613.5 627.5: -0.22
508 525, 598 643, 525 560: 0.09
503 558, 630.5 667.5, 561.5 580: -0.09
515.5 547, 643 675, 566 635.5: -0.20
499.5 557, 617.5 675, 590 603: -0.17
